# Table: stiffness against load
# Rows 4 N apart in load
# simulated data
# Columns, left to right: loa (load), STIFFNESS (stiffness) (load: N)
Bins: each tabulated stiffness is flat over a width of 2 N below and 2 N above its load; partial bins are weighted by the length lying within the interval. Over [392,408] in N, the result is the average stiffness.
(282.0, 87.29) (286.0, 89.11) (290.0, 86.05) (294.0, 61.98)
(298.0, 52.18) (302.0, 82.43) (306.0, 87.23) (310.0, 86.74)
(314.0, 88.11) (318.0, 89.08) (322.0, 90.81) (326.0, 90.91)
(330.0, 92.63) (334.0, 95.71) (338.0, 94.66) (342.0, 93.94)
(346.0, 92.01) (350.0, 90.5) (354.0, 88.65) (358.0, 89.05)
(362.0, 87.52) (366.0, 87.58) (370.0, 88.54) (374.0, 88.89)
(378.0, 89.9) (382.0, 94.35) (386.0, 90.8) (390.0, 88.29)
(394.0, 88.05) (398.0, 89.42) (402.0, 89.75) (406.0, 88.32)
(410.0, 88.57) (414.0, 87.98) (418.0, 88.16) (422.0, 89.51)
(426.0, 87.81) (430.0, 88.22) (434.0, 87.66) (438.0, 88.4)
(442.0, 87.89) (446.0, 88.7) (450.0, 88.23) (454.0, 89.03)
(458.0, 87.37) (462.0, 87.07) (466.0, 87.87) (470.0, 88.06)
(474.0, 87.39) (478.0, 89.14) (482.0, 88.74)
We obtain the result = 88.9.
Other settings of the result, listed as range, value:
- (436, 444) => 88.1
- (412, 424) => 88.6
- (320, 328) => 90.9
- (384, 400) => 89.1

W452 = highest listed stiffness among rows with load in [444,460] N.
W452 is 89.03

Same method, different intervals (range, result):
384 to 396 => 90.8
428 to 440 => 88.4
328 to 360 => 95.71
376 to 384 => 94.35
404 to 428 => 89.51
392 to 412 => 89.75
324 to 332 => 92.63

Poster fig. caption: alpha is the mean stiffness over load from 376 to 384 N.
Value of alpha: 92.1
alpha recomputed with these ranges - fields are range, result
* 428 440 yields 88.1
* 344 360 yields 90.1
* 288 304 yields 70.7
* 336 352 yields 92.8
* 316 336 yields 91.8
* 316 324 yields 89.9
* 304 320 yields 87.8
